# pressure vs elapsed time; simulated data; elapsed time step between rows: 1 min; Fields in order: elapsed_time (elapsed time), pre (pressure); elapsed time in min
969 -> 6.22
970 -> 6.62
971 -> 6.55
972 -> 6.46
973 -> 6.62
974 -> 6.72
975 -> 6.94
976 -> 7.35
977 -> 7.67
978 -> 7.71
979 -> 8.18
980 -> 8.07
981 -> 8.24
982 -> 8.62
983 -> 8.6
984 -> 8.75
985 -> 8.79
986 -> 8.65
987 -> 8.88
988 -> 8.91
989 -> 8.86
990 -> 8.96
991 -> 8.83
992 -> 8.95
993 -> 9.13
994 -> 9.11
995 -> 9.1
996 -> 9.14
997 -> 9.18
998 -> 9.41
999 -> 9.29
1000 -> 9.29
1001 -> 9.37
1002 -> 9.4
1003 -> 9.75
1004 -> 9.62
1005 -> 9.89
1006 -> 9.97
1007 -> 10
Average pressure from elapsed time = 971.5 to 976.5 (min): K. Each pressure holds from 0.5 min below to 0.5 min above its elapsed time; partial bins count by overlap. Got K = 6.82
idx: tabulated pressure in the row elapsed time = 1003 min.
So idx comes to 9.75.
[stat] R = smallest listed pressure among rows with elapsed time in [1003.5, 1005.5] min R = 9.62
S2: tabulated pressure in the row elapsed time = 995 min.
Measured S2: 9.1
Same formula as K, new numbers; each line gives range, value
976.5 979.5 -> 7.85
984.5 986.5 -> 8.72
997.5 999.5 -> 9.35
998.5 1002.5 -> 9.34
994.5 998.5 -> 9.21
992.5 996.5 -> 9.12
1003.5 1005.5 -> 9.75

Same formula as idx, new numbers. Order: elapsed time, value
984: 8.75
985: 8.79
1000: 9.29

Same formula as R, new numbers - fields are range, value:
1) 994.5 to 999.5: 9.1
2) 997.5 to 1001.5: 9.29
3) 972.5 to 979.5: 6.62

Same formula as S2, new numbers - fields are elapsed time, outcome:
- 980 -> 8.07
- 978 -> 7.71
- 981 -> 8.24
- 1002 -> 9.4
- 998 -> 9.41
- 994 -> 9.11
